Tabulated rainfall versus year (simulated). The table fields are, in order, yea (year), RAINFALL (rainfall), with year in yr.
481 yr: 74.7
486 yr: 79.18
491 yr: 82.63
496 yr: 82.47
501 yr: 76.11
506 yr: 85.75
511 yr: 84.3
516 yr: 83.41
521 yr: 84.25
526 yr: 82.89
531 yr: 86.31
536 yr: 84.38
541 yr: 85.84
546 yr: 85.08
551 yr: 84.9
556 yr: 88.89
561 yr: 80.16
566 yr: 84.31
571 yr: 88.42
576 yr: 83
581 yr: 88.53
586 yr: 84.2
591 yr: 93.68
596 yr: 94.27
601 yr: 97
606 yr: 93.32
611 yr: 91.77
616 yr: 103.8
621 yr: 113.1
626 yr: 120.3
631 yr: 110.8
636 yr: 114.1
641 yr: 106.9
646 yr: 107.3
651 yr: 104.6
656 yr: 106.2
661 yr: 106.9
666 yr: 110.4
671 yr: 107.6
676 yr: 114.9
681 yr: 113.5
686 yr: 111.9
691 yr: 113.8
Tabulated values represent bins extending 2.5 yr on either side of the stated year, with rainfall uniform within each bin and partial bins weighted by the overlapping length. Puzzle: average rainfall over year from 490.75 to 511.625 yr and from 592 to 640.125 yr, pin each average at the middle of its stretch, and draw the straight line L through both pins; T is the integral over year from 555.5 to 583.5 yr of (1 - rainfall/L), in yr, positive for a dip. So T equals 2.88 yr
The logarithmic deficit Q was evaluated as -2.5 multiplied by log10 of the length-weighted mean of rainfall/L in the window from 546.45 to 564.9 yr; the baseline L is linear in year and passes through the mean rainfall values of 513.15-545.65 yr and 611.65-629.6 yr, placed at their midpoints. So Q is 0.09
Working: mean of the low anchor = 84.5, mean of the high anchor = 110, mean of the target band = 84.7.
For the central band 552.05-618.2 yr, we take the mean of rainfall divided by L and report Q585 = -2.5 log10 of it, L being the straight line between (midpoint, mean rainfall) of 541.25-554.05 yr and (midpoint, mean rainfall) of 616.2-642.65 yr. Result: 0.09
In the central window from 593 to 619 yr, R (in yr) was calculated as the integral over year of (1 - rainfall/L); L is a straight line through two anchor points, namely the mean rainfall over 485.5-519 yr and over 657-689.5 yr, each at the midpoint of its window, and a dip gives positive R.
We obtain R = 0.84 yr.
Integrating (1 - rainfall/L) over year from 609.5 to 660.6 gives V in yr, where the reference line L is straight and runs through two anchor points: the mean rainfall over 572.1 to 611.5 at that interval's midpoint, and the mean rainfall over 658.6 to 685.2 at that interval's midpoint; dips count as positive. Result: -3.4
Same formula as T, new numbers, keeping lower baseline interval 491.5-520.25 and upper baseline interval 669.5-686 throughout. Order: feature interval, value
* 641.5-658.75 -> 0.2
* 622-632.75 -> -1.2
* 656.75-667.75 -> 0.1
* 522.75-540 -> 0.5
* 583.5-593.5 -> 0.8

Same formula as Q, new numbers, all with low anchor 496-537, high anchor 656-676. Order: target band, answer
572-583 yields 0.09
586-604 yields 0.04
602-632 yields -0.04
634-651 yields -0.04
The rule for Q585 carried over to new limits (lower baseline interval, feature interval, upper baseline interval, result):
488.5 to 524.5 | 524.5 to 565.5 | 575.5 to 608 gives 0.020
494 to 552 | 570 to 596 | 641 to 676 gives 0.074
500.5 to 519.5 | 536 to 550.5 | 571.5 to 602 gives 0.010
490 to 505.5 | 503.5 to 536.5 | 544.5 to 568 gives -0.028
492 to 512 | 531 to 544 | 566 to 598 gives -0.007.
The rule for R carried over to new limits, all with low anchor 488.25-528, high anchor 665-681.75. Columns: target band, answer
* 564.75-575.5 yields 0.9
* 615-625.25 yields -0.9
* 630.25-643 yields -0.7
